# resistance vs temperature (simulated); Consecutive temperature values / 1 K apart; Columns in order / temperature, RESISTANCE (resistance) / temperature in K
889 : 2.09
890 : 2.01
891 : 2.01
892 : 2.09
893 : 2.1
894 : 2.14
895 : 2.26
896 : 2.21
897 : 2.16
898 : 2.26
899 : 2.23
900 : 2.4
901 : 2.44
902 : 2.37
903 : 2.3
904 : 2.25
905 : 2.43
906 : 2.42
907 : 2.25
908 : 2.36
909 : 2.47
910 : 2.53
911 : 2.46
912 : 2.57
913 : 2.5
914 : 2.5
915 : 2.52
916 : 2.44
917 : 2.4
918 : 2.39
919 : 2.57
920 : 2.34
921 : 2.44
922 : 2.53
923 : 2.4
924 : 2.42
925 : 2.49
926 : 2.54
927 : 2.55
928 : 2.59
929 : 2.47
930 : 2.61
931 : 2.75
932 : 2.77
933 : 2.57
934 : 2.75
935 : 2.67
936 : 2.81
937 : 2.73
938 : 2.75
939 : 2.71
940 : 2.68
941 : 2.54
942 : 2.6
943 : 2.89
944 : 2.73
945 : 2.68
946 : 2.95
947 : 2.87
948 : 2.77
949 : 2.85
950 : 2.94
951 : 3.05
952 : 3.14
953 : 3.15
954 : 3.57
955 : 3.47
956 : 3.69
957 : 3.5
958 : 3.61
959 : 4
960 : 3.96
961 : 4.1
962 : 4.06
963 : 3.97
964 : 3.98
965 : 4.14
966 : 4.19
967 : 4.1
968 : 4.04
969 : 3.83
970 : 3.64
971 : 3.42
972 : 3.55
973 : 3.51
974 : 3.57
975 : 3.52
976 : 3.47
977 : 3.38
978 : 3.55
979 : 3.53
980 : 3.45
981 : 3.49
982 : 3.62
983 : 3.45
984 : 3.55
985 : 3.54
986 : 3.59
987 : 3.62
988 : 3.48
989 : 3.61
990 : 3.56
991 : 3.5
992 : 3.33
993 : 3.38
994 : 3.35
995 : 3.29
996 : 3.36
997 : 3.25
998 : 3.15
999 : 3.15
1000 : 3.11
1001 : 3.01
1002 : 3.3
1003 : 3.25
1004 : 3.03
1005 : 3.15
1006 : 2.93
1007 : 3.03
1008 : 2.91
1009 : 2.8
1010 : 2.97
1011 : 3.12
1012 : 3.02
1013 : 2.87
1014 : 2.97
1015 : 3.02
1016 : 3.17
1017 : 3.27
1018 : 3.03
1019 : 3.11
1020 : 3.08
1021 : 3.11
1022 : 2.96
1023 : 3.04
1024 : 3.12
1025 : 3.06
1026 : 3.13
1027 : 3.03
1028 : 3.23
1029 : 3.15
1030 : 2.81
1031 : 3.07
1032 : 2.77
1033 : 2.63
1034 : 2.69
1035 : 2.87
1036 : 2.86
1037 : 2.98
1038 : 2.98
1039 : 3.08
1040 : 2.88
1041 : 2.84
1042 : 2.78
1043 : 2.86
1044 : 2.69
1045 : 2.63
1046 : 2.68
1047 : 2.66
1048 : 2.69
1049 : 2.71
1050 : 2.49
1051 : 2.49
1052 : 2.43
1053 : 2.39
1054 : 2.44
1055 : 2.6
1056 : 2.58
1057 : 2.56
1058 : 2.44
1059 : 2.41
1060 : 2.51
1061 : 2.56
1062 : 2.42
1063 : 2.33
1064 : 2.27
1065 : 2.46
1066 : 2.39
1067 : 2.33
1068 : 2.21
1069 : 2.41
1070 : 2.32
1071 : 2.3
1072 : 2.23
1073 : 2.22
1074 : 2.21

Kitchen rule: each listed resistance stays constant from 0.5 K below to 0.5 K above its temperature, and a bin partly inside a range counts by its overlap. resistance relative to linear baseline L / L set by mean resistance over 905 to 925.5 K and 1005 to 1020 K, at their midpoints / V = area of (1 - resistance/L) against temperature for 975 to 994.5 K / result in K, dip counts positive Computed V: -4.4 K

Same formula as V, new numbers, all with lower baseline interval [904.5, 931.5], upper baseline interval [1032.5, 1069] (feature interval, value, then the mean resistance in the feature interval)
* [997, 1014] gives -3.3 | 3.05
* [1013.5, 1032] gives -3.5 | 3.07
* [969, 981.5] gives -4.9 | 3.52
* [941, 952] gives -1.4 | 2.83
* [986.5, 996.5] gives -3.5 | 3.45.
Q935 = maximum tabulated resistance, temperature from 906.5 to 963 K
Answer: 4.1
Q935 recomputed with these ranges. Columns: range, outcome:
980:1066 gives 3.62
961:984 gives 4.19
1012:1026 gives 3.27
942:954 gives 3.57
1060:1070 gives 2.56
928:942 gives 2.81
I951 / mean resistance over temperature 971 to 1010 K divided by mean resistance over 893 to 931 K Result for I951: 1.39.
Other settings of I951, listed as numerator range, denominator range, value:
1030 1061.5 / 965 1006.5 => 0.78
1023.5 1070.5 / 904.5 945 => 1.05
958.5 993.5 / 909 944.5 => 1.43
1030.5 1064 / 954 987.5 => 0.72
